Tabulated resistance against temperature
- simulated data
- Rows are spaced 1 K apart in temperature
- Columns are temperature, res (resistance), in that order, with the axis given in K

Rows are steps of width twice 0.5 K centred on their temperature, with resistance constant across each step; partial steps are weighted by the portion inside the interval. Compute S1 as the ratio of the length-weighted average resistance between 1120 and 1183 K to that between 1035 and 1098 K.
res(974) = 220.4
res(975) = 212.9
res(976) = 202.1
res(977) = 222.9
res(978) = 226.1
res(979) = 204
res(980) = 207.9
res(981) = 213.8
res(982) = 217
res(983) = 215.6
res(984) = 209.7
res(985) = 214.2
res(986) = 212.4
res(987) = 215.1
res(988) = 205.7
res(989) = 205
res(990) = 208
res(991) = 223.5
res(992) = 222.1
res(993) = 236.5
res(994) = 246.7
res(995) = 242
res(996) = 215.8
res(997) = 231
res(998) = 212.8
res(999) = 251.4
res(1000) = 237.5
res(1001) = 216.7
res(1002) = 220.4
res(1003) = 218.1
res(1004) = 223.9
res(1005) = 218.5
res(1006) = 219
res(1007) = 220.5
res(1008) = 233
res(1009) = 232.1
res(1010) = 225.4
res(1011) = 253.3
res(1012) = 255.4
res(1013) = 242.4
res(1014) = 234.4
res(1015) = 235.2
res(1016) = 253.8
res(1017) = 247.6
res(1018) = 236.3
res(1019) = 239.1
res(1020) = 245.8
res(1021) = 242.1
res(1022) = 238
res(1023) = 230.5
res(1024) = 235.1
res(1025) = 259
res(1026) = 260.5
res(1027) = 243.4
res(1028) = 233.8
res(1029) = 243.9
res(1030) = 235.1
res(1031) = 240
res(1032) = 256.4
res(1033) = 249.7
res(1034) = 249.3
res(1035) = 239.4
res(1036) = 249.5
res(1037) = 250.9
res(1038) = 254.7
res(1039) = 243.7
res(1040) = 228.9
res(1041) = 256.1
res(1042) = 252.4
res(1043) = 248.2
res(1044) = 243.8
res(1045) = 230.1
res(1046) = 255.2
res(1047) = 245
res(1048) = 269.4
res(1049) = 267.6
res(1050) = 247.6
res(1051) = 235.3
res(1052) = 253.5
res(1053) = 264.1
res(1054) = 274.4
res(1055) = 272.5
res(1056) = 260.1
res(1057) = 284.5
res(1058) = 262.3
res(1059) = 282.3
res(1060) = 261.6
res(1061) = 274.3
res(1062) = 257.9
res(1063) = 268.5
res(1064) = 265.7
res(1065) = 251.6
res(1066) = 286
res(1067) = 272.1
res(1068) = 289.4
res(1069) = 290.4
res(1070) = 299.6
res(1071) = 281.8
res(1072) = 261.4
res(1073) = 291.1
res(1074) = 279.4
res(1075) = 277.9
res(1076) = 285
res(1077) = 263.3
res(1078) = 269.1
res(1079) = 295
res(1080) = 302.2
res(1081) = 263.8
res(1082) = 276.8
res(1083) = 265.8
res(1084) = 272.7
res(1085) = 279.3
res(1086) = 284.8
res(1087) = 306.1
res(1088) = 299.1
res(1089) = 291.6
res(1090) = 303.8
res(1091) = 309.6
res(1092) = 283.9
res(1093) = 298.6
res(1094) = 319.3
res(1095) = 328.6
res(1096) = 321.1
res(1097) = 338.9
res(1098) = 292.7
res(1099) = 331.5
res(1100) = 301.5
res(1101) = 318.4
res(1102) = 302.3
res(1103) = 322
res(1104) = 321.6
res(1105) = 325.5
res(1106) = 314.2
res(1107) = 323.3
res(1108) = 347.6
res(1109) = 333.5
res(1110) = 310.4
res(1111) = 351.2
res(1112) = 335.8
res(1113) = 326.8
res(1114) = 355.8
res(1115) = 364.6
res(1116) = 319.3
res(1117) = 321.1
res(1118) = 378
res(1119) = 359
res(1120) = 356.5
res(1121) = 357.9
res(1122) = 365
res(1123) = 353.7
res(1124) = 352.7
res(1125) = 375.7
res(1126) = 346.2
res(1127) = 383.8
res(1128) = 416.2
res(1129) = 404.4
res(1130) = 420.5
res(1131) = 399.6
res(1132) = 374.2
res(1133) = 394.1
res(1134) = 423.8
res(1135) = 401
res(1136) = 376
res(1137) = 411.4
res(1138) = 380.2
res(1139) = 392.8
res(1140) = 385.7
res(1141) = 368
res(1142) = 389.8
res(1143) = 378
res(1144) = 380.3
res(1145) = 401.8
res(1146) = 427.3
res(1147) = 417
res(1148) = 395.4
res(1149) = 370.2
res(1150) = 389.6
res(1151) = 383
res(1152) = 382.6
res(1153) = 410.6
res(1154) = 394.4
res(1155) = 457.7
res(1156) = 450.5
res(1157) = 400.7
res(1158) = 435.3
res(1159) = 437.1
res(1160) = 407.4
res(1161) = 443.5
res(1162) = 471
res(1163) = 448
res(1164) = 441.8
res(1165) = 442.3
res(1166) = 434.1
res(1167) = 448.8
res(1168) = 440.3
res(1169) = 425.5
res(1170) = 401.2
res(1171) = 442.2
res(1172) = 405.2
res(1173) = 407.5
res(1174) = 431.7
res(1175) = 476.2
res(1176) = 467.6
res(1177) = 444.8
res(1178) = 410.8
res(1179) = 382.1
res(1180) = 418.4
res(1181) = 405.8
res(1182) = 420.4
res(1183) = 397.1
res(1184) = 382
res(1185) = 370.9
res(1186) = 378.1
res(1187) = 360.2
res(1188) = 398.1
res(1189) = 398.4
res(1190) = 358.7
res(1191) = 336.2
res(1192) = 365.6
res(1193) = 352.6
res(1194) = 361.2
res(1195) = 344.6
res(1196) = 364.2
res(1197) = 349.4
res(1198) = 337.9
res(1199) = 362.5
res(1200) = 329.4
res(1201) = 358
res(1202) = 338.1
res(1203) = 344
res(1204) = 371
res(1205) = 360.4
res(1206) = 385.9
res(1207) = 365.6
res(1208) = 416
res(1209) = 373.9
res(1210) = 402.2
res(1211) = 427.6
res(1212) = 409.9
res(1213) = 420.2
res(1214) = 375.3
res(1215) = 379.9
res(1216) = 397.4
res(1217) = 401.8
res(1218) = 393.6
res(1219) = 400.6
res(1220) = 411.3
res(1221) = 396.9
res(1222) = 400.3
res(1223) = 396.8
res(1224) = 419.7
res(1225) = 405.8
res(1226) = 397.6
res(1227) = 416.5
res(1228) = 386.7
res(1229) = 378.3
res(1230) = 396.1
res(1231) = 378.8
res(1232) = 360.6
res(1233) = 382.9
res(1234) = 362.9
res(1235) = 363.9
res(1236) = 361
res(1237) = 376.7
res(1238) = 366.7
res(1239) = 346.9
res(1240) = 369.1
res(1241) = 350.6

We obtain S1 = 1.49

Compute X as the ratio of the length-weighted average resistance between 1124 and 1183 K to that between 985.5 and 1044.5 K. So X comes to 1.74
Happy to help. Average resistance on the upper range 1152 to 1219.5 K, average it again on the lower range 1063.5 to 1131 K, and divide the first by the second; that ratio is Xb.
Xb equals 1.26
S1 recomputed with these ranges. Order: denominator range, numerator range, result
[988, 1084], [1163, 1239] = 1.56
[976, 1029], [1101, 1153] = 1.61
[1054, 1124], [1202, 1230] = 1.30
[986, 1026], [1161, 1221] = 1.71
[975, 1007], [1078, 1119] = 1.43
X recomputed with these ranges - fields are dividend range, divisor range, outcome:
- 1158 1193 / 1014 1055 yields 1.67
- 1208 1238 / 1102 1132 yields 1.11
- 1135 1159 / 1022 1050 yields 1.62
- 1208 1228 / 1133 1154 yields 1.02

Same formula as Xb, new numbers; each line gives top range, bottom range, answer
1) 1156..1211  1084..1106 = 1.29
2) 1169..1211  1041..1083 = 1.44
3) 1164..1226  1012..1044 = 1.61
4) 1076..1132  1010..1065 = 1.30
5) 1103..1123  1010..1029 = 1.40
